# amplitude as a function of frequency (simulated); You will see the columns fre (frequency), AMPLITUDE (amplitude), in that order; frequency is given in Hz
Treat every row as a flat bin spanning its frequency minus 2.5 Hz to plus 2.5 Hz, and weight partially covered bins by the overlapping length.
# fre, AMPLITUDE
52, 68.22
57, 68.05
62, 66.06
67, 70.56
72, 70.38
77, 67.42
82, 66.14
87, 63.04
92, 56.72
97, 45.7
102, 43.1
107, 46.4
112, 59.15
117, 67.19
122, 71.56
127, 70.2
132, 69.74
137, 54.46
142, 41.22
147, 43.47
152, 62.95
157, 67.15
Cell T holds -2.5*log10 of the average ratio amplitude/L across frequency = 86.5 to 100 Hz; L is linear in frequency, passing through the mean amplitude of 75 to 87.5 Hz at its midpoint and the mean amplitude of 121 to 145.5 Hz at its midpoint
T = 0.20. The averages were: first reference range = 65.9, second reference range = 60.1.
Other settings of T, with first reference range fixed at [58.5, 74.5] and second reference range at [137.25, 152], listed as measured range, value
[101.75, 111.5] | 0.20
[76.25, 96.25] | 0.04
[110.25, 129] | -0.23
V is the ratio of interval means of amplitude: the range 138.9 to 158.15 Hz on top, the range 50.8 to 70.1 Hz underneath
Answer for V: 0.77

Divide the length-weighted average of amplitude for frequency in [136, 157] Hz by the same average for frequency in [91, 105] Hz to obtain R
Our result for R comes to 1.10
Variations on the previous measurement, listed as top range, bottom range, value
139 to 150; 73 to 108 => 0.78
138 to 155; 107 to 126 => 0.79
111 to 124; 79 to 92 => 1.05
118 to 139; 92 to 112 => 1.38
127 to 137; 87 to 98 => 1.21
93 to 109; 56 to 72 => 0.67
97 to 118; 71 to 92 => 0.80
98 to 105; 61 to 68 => 0.64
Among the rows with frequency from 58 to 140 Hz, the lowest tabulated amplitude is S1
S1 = 43.1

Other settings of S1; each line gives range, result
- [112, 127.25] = 59.15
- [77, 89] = 63.04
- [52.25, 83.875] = 66.06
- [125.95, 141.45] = 54.46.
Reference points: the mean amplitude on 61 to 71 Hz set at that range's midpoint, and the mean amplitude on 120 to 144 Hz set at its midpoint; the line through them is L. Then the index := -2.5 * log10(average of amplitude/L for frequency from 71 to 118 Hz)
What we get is 0.14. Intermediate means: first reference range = 69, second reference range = 61.6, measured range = 57.9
